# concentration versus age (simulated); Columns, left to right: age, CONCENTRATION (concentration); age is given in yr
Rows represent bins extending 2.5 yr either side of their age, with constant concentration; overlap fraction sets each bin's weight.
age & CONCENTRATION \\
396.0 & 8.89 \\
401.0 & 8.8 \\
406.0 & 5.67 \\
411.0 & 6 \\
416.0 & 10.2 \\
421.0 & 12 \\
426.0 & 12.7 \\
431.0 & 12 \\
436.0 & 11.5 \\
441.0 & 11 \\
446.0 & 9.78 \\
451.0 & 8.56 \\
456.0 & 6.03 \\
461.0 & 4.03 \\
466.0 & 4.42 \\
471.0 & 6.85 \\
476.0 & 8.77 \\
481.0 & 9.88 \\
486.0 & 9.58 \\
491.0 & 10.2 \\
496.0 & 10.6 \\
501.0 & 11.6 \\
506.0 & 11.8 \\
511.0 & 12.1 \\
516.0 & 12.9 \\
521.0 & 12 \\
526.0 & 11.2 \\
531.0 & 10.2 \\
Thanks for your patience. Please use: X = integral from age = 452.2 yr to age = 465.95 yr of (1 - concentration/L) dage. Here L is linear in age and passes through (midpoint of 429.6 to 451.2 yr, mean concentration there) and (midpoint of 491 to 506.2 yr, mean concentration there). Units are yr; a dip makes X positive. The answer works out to 7.1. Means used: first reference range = 10.7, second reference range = 11.1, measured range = 5.26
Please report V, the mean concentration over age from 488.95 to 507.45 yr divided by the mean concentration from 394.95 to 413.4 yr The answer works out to 1.53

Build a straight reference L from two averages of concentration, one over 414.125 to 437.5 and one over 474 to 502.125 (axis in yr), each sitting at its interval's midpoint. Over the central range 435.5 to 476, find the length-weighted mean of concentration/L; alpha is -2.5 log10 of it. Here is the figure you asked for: 0.39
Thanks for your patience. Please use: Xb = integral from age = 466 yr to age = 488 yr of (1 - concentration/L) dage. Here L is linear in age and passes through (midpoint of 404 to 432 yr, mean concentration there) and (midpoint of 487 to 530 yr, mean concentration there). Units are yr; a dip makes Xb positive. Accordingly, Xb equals 5.3 yr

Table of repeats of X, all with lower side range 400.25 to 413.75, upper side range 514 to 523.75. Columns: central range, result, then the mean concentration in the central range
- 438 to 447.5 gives -2.30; 10.5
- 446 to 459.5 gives 2.14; 7.51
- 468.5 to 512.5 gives 3.54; 10.1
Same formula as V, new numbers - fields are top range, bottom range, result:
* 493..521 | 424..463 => 1.24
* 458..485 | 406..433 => 0.69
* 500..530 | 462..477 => 1.91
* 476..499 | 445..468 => 1.56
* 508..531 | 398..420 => 1.48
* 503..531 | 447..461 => 1.70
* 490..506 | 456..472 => 2.17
